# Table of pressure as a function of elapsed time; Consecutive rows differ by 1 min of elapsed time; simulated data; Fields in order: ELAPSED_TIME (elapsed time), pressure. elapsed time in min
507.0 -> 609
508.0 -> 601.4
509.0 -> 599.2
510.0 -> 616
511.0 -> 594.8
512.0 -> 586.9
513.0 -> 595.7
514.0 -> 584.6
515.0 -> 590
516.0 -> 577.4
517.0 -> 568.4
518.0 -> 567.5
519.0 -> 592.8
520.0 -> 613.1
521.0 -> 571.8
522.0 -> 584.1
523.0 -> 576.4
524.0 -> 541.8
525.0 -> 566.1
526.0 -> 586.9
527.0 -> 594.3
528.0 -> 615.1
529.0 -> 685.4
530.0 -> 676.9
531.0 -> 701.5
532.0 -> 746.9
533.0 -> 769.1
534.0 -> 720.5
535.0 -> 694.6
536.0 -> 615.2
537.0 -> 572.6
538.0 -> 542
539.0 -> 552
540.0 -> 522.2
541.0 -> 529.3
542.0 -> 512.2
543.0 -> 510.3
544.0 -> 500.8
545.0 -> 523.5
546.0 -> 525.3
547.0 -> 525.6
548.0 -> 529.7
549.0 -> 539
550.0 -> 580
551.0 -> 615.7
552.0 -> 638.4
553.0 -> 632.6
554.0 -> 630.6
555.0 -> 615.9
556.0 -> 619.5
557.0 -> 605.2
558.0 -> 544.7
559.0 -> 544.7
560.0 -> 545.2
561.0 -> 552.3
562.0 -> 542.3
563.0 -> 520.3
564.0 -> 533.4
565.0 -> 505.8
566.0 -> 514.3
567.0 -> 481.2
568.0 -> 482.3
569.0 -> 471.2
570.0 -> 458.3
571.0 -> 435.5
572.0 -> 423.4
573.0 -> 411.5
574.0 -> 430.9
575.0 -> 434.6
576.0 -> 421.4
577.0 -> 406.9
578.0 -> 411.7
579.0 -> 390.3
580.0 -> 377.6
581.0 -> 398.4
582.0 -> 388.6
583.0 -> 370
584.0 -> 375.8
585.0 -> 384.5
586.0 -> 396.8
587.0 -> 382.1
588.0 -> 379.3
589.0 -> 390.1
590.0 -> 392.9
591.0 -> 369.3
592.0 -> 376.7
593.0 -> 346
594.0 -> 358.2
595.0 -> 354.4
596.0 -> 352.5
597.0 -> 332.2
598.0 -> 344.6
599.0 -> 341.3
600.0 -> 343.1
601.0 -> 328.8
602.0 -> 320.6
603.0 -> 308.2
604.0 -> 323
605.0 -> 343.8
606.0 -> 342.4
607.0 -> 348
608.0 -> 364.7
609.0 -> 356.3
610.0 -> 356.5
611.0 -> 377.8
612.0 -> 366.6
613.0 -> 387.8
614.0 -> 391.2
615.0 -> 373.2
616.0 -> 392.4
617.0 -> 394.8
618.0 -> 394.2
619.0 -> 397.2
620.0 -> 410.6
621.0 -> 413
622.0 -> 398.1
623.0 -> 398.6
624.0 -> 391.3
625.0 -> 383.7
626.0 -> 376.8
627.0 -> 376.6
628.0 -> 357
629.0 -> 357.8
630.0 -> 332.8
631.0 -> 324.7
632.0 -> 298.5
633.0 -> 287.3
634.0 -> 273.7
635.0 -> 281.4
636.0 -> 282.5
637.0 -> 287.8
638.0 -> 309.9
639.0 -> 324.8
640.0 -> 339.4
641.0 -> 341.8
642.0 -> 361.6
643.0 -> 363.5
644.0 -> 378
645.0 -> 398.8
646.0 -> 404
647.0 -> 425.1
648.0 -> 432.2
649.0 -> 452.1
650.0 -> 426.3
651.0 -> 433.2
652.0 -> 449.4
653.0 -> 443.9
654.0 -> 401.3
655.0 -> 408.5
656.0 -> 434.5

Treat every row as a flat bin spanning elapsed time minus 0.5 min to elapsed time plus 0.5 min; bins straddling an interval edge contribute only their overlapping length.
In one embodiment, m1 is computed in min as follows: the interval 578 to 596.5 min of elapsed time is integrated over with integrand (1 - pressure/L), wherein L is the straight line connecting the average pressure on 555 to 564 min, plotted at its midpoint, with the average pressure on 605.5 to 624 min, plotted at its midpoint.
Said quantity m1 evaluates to 3.7 min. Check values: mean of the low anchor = 561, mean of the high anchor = 382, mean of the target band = 378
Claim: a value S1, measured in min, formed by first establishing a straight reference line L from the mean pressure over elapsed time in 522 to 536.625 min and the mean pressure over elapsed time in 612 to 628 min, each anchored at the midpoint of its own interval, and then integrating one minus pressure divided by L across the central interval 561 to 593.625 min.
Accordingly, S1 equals 5.5 min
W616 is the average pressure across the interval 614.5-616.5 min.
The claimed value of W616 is 383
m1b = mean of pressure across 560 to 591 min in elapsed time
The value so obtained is 436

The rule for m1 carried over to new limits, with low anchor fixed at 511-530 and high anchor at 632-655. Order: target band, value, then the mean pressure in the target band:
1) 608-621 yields 1.1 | 384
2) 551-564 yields -1.4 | 582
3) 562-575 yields 0.8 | 474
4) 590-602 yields 2.7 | 350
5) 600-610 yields 2.3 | 339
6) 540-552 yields 0.1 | 539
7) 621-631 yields 0.6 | 374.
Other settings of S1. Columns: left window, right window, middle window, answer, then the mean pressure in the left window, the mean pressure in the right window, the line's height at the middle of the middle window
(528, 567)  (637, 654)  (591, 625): 7.17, 584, 390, 464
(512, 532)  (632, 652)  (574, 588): 2.52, 603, 359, 483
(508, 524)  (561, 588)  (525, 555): -4.20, 587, 438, 526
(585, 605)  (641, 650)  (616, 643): 2.39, 355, 400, 386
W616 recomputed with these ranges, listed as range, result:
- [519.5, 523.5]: 586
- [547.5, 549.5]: 534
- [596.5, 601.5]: 338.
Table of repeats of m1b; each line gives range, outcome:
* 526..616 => 474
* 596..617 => 353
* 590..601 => 353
